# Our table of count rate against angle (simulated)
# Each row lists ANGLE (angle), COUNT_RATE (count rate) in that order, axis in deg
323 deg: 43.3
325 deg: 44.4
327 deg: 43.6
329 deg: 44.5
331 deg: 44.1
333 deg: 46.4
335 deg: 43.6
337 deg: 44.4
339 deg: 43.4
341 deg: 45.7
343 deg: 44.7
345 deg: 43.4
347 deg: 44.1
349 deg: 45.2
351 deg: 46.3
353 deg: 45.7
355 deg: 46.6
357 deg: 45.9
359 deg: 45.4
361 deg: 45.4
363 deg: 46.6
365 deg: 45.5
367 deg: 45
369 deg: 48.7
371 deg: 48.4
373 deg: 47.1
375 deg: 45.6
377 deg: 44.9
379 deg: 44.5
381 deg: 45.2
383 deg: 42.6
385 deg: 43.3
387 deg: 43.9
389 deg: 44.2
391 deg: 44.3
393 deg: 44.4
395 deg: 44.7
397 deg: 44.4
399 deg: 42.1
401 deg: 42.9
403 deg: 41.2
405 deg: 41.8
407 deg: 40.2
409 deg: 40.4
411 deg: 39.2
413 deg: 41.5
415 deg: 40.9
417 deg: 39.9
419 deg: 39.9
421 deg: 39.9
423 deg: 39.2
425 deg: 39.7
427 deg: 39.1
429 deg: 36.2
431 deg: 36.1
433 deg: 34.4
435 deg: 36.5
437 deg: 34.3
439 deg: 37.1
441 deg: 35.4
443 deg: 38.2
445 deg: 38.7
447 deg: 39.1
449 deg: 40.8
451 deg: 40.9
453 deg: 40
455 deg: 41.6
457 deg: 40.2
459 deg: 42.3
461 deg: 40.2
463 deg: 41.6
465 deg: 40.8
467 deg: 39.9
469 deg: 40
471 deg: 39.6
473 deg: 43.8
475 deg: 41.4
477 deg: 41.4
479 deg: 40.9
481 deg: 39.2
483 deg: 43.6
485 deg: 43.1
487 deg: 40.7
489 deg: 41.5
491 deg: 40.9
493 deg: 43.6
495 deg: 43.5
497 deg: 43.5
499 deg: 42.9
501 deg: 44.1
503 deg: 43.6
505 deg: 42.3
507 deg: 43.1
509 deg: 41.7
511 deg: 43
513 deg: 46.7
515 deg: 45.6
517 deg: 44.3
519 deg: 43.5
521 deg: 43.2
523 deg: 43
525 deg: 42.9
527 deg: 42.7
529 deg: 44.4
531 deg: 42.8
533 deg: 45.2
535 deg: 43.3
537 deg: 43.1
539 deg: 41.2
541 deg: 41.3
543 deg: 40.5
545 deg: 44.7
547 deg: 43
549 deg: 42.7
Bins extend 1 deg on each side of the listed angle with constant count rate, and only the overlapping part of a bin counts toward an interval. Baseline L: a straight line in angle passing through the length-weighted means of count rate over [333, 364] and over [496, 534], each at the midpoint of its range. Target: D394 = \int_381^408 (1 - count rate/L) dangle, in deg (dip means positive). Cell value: 0.9 deg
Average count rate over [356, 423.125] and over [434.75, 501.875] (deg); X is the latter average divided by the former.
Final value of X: 0.9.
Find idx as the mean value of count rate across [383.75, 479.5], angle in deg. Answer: 40.4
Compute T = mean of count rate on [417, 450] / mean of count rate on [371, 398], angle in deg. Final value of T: 0.85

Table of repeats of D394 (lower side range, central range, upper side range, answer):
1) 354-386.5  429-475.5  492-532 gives 5.48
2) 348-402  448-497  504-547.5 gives 2.86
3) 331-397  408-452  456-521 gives 5.15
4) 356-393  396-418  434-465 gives 0.70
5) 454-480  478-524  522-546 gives -1.01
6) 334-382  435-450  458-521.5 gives 2.03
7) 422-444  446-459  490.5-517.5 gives -0.62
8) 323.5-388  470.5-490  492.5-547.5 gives 0.97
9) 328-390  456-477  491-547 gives 1.39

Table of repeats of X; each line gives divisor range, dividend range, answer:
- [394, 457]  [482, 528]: 1.09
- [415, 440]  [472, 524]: 1.13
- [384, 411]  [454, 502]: 0.97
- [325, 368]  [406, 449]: 0.85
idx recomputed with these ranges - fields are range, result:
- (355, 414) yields 44.2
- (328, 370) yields 45.3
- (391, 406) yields 43.2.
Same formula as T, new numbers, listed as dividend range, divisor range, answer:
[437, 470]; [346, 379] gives 0.86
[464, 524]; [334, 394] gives 0.94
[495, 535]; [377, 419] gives 1.02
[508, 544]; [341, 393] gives 0.95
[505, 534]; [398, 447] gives 1.12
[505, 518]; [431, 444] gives 1.22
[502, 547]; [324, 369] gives 0.96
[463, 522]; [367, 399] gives 0.94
